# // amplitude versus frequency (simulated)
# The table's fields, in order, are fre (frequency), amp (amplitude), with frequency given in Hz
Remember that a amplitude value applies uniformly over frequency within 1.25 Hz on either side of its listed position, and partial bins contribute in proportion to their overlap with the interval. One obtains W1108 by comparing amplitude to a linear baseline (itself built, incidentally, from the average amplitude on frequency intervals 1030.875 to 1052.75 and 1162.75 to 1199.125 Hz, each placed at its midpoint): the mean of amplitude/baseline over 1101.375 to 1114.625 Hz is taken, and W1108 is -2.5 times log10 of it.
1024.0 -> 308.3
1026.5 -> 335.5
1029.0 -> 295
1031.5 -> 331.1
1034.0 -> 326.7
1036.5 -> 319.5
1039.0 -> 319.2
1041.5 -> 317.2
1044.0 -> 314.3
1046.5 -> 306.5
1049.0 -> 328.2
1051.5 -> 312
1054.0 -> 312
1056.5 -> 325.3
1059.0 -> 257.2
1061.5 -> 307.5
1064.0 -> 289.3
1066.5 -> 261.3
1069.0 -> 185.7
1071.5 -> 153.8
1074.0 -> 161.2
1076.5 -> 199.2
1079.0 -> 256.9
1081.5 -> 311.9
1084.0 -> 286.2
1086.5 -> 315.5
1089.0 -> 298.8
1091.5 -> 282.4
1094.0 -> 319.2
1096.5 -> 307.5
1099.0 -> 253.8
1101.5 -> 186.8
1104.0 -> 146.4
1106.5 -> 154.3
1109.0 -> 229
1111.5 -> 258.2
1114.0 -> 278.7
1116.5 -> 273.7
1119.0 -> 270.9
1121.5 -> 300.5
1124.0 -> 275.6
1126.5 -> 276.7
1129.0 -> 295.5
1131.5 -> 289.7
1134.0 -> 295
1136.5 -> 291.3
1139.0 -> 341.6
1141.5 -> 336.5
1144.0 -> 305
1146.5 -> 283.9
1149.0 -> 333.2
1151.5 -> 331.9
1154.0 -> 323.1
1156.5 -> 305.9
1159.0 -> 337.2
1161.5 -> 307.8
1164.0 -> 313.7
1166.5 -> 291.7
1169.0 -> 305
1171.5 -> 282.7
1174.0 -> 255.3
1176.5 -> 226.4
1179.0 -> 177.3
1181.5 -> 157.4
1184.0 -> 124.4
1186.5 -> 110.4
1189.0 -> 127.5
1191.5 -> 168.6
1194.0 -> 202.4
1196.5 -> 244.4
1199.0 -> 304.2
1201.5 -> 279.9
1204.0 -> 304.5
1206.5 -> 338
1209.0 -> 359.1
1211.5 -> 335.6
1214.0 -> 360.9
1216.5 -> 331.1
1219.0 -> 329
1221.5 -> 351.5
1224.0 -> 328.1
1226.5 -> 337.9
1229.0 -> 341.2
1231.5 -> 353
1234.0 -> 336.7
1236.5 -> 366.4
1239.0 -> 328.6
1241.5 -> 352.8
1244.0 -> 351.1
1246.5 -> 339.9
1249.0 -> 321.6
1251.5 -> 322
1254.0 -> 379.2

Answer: 0.285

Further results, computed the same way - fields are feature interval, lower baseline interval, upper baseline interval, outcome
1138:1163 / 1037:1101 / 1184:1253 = -0.10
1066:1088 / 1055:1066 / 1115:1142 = 0.23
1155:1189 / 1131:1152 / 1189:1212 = 0.21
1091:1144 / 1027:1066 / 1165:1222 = 0.06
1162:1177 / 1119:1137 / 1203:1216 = 0.11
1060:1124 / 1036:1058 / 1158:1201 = 0.14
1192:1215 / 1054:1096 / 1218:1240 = 0.11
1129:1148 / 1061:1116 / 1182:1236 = -0.17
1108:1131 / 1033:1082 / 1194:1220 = 0.07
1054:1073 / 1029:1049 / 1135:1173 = 0.23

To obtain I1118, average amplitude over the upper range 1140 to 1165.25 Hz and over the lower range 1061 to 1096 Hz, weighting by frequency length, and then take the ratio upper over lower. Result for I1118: 1.2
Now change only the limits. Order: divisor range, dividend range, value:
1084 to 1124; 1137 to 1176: 1.19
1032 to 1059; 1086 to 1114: 0.79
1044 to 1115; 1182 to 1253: 1.14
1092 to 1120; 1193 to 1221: 1.27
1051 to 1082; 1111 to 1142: 1.15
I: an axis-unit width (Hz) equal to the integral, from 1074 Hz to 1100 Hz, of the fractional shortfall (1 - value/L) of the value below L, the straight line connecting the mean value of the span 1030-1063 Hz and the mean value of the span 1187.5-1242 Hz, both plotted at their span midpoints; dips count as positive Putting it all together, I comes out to 2.8 Hz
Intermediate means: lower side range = 313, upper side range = 307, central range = 278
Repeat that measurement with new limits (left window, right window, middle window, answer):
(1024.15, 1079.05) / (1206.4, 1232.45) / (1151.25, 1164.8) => 0.1 Hz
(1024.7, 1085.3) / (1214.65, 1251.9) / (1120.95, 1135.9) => 0.9 Hz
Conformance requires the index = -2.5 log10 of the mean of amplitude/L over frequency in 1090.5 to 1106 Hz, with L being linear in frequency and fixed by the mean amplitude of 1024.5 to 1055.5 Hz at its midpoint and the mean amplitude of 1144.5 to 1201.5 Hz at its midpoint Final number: 0.18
